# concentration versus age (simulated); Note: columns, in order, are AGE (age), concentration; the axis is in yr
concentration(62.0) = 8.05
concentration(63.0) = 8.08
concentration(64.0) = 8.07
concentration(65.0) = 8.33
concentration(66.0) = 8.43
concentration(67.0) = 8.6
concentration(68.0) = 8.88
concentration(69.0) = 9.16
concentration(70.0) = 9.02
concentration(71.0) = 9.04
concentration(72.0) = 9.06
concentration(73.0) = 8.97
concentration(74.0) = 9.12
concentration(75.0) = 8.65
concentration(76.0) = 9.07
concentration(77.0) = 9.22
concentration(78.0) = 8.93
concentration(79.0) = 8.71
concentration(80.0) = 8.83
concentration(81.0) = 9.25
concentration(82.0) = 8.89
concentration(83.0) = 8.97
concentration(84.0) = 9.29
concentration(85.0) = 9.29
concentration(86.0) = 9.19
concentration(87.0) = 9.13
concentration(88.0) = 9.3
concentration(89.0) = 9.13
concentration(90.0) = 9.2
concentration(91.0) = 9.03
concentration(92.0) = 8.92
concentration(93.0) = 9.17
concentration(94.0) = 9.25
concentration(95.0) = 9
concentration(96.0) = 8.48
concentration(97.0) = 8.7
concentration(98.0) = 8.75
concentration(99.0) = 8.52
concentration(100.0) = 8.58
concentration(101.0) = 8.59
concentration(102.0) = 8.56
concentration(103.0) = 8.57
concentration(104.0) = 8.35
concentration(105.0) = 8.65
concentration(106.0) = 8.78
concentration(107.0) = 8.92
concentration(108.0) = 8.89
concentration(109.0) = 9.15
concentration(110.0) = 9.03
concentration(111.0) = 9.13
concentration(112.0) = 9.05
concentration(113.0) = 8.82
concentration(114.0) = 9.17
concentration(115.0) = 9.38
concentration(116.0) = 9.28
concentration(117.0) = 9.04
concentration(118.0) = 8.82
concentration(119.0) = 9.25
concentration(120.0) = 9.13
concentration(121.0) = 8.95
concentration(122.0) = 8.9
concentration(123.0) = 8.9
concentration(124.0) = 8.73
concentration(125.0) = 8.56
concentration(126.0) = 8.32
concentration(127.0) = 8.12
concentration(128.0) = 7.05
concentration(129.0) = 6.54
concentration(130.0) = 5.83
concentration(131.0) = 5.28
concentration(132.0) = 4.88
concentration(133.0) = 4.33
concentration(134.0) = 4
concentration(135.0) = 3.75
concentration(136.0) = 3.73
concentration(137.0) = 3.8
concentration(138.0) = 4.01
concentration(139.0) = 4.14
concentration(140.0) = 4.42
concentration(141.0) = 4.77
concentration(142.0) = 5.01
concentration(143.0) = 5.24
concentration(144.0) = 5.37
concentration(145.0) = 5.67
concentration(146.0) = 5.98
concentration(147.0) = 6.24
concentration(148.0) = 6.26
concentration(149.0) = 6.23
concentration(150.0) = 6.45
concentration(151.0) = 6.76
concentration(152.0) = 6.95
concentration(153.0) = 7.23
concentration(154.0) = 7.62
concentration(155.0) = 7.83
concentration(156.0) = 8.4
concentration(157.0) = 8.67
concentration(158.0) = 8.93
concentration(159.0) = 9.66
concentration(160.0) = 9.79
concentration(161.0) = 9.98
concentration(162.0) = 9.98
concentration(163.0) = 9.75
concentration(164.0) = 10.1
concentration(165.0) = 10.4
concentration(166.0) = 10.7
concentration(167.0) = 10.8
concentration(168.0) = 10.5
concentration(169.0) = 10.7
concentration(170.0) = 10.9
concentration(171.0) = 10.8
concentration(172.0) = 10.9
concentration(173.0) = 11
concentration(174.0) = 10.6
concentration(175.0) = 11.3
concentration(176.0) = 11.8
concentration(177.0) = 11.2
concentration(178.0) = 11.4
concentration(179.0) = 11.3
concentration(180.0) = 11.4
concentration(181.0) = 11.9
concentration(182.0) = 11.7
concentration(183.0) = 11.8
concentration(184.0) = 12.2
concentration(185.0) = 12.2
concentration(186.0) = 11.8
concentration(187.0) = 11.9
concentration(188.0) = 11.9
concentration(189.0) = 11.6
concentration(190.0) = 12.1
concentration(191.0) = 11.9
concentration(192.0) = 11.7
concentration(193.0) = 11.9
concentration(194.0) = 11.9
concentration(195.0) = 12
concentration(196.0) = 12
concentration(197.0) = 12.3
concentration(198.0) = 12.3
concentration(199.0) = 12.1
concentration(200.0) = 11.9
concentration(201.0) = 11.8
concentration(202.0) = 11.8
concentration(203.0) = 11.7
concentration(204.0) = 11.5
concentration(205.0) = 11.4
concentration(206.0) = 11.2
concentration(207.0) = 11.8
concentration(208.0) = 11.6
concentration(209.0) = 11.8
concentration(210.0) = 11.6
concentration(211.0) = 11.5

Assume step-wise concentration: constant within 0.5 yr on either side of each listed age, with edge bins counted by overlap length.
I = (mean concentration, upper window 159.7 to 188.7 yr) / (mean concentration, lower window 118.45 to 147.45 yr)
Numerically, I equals 1.8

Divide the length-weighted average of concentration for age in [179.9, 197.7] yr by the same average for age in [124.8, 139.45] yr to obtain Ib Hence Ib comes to 2.19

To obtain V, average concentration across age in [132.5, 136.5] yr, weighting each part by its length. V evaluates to 3.95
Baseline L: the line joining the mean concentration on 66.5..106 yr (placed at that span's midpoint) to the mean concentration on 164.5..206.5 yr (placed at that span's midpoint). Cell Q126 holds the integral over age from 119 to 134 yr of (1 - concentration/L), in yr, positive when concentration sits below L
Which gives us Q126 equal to 3.9 yr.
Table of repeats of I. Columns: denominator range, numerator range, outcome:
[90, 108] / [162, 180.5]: 1.24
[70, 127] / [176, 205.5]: 1.32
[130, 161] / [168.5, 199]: 1.90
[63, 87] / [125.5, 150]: 0.61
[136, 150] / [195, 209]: 2.29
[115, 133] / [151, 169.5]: 1.17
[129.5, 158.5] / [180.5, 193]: 2.06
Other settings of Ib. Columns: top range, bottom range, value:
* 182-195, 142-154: 1.91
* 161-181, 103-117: 1.21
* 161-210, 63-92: 1.28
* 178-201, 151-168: 1.30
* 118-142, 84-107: 0.71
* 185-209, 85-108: 1.34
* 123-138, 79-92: 0.65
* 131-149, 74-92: 0.54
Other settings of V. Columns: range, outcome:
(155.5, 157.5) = 8.54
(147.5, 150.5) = 6.31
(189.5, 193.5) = 11.9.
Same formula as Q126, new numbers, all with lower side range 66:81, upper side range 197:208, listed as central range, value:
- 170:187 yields -0.3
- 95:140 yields 9.8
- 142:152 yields 4.3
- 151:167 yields 2.6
